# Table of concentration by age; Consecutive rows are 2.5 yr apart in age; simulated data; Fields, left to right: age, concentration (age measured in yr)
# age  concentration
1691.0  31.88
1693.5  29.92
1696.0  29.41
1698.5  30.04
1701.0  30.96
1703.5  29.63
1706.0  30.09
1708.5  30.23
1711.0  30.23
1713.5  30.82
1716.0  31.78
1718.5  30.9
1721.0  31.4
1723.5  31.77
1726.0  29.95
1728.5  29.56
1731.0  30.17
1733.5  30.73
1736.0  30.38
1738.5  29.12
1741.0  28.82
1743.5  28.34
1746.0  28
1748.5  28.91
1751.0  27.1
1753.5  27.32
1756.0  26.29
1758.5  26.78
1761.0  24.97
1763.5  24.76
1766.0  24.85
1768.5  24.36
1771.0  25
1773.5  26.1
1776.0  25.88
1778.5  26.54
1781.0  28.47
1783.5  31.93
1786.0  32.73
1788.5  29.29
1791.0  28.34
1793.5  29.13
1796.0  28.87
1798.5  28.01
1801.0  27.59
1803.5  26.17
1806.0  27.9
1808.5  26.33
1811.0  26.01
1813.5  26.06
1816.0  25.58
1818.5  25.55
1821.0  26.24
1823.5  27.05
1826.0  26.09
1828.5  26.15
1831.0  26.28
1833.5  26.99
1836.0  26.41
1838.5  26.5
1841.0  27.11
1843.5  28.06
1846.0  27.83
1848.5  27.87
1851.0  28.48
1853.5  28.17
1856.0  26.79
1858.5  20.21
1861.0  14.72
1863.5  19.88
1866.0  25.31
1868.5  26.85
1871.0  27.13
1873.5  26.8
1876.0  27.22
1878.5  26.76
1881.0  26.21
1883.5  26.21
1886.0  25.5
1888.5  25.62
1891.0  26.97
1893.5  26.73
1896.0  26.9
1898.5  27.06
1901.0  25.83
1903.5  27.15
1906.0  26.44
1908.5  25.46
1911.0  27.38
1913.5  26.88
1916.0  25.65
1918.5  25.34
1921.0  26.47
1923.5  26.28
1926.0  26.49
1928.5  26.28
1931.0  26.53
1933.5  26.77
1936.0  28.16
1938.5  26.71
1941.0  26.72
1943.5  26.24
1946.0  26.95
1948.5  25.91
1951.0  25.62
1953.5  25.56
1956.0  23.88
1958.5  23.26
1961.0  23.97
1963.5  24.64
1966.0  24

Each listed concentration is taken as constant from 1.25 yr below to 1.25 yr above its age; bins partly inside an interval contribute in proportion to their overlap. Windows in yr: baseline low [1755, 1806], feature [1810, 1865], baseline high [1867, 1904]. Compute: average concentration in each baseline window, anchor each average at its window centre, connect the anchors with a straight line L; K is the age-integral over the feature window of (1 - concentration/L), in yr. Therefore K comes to 2.6 yr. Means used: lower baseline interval 27.3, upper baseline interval 26.6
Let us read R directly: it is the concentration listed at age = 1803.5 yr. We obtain 26.17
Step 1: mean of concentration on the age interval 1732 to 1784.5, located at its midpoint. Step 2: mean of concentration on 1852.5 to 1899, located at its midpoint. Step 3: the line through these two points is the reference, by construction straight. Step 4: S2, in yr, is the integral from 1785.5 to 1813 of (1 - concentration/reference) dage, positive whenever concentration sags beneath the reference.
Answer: -1.4 yr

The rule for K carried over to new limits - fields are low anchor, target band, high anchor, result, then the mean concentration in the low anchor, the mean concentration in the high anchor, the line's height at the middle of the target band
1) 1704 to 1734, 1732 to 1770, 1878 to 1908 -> 3.1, 30.6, 26.4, 29.8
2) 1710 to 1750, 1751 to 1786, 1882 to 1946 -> 3.1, 30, 26.5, 29.3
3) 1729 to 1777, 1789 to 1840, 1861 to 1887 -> -1.2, 27.3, 25.3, 26.3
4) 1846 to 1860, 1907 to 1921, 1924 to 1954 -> 0.1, 26.2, 26.5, 26.4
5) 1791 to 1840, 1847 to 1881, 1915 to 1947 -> 2.0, 26.8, 26.5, 26.7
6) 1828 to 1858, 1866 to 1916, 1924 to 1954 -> 0.5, 27.1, 26.5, 26.8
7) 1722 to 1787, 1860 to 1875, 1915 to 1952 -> 1.9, 28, 26.4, 27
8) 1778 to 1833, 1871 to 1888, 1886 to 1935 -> 0.2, 27.6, 26.4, 26.8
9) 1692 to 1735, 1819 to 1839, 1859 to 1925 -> 0.7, 30.5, 25.7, 27.4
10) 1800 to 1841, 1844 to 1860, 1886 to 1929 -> 0.0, 26.4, 26.4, 26.4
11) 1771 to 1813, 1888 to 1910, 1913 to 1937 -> 0.2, 28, 26.5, 26.7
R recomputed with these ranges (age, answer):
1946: 26.95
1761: 24.97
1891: 26.97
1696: 29.41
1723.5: 31.77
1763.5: 24.76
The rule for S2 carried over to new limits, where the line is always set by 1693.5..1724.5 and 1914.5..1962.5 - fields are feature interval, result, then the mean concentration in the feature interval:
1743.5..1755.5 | 0.8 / 27.8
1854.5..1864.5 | 2.5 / 20.6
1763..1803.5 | 2.0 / 27.6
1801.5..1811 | 0.6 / 26.8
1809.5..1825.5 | 1.3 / 26.1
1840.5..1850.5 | 0.0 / 27.8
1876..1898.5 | 0.4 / 26.4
